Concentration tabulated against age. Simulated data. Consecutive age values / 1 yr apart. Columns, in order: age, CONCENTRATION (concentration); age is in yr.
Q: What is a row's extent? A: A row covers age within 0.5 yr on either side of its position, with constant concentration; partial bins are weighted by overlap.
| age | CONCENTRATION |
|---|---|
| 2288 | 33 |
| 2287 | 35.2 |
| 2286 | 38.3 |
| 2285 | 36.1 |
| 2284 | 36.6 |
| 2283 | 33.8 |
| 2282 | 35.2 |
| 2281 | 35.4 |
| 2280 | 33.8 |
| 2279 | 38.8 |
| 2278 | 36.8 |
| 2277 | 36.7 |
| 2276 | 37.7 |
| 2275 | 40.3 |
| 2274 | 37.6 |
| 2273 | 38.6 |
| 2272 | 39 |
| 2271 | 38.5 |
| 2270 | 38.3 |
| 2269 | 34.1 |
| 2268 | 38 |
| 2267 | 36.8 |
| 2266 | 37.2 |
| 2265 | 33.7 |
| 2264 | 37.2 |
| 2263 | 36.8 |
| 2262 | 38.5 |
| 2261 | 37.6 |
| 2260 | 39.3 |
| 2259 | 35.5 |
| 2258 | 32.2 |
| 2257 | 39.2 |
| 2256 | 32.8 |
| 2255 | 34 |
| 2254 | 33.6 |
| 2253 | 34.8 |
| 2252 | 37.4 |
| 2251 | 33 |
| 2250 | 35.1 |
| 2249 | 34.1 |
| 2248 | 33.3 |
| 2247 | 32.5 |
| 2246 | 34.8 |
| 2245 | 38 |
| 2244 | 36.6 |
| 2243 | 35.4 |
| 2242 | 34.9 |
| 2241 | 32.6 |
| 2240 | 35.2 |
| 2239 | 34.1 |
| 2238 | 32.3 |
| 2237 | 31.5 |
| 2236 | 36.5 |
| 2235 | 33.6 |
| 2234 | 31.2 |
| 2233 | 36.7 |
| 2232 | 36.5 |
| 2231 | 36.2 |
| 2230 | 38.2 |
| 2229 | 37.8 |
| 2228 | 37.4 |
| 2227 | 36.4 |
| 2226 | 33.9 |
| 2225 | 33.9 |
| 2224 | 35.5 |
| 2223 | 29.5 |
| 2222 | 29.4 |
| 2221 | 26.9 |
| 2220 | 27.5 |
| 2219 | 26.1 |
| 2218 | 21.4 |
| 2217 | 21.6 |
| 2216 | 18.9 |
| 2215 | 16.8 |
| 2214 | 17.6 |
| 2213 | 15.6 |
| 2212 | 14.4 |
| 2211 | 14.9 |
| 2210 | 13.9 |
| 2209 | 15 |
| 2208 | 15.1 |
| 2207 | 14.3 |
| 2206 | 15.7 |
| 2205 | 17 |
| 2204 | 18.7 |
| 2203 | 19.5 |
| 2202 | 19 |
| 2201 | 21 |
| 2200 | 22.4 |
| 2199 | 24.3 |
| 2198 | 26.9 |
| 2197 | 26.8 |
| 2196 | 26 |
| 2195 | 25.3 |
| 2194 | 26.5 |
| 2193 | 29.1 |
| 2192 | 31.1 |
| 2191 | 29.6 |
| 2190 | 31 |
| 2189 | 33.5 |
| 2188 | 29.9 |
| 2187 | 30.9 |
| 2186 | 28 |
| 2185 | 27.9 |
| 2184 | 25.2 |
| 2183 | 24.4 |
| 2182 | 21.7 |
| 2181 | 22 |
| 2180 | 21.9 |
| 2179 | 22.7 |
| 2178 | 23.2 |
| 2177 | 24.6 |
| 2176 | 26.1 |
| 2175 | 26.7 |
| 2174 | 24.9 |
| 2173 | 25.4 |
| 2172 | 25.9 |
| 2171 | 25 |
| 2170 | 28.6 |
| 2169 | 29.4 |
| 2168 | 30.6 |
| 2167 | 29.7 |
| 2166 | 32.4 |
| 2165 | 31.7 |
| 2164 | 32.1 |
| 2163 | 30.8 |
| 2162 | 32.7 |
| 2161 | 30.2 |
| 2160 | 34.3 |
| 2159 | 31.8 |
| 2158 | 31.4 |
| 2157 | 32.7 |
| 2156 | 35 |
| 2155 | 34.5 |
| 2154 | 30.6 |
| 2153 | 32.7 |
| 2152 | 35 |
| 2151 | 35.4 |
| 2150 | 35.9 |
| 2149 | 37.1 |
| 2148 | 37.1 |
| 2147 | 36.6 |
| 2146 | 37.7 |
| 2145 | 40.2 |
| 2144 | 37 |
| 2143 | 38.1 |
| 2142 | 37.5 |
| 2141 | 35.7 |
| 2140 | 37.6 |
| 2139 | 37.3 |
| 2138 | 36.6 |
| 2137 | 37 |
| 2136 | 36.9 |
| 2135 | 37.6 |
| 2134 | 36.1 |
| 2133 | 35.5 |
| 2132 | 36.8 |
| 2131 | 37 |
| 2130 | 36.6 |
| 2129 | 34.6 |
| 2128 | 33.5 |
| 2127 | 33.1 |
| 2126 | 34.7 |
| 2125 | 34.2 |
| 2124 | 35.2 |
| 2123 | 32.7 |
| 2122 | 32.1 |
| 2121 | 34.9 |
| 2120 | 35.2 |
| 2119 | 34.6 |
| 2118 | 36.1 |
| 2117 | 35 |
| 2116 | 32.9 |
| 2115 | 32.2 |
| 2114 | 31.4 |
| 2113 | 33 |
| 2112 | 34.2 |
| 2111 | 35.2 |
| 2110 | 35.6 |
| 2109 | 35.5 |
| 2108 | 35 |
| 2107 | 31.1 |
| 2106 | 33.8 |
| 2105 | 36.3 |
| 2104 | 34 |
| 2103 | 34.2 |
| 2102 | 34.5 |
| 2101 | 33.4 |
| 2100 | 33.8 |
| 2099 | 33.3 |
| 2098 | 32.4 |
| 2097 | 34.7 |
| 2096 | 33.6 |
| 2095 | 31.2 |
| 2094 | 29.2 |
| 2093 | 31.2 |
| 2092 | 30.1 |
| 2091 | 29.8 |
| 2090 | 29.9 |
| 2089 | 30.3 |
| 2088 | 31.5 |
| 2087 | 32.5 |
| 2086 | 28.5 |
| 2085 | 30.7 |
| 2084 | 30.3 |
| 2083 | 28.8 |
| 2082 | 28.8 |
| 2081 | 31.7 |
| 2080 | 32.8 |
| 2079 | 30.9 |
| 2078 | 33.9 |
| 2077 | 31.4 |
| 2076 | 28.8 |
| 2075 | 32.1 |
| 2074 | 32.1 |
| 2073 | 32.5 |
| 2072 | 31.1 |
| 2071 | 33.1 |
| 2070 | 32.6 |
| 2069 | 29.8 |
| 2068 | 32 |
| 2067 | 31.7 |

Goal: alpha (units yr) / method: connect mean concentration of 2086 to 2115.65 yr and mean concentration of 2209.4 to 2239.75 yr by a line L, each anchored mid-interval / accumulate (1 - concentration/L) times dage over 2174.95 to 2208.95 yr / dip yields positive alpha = 6.3 yr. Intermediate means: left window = 32.8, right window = 28.6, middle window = 24.2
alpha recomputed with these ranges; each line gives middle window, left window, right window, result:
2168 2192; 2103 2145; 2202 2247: 3.3 yr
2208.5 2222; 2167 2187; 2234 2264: 4.9 yr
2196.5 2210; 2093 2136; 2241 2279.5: 6.1 yr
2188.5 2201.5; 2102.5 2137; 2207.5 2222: -2.7 yr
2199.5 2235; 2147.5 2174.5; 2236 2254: 9.2 yr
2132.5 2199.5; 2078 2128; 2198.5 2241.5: -3.8 yr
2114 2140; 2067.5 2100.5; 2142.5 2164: -1.4 yr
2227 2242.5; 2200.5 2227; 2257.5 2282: -4.4 yr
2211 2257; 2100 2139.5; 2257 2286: 6.3 yr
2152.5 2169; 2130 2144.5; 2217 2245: 1.8 yr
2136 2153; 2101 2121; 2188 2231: -3.2 yr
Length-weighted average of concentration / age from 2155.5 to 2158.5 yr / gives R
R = 33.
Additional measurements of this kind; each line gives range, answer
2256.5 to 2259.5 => 35.6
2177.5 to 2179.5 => 22.9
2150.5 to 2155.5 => 33.6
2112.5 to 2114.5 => 32.2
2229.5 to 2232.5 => 37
